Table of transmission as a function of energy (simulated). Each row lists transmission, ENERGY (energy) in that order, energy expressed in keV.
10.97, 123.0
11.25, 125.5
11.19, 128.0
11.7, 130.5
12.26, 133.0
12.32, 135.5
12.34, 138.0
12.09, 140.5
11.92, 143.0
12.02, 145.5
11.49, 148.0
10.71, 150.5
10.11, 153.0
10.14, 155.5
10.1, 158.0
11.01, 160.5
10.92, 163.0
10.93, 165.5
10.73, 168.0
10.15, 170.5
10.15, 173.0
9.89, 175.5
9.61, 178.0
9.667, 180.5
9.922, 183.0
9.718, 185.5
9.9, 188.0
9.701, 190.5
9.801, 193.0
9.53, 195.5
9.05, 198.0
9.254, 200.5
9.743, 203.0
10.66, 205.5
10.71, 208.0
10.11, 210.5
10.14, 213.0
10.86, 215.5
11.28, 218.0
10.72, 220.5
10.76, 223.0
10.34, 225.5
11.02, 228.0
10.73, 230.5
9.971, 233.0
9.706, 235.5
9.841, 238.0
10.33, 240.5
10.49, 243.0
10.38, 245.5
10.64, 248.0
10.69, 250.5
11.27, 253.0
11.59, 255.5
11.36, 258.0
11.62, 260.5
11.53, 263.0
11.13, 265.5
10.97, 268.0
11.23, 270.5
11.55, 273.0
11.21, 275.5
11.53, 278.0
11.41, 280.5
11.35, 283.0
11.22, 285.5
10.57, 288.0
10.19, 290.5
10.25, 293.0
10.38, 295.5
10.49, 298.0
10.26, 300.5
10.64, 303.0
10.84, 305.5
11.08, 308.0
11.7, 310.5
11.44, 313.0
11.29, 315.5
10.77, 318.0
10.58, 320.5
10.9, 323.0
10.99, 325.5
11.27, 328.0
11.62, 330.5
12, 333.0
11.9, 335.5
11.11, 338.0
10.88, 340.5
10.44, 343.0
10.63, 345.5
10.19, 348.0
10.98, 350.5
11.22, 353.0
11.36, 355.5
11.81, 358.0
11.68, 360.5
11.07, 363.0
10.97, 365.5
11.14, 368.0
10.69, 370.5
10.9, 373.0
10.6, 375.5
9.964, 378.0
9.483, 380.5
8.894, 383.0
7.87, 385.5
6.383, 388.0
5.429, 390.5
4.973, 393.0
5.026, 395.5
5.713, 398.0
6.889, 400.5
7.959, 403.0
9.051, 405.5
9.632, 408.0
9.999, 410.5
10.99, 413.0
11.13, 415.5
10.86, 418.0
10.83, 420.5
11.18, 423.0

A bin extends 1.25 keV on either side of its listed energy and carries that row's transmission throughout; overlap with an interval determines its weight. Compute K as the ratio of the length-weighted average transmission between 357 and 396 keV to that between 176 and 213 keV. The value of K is 0.94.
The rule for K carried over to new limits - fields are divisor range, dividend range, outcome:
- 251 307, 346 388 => 0.95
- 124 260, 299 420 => 0.95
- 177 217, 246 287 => 1.14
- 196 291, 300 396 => 0.96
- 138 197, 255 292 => 1.07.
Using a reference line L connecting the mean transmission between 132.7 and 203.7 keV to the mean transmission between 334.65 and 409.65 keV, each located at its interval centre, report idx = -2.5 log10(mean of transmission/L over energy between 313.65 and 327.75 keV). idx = -0.13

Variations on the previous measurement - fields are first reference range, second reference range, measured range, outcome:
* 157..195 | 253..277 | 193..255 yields 0.046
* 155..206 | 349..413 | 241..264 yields -0.136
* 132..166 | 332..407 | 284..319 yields -0.072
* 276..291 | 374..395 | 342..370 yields -0.249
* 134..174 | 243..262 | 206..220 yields 0.043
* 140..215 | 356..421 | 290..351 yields -0.142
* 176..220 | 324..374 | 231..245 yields 0.019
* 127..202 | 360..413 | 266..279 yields -0.162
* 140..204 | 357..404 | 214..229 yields -0.091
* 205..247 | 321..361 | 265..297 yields -0.019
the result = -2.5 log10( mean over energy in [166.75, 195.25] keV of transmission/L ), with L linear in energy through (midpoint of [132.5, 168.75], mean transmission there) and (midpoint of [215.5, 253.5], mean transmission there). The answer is 0.11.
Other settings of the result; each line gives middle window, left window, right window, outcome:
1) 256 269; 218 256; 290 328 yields -0.07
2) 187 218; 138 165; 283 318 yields 0.10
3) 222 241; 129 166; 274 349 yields 0.08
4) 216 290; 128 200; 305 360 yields 0.00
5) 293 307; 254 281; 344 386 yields 0.06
